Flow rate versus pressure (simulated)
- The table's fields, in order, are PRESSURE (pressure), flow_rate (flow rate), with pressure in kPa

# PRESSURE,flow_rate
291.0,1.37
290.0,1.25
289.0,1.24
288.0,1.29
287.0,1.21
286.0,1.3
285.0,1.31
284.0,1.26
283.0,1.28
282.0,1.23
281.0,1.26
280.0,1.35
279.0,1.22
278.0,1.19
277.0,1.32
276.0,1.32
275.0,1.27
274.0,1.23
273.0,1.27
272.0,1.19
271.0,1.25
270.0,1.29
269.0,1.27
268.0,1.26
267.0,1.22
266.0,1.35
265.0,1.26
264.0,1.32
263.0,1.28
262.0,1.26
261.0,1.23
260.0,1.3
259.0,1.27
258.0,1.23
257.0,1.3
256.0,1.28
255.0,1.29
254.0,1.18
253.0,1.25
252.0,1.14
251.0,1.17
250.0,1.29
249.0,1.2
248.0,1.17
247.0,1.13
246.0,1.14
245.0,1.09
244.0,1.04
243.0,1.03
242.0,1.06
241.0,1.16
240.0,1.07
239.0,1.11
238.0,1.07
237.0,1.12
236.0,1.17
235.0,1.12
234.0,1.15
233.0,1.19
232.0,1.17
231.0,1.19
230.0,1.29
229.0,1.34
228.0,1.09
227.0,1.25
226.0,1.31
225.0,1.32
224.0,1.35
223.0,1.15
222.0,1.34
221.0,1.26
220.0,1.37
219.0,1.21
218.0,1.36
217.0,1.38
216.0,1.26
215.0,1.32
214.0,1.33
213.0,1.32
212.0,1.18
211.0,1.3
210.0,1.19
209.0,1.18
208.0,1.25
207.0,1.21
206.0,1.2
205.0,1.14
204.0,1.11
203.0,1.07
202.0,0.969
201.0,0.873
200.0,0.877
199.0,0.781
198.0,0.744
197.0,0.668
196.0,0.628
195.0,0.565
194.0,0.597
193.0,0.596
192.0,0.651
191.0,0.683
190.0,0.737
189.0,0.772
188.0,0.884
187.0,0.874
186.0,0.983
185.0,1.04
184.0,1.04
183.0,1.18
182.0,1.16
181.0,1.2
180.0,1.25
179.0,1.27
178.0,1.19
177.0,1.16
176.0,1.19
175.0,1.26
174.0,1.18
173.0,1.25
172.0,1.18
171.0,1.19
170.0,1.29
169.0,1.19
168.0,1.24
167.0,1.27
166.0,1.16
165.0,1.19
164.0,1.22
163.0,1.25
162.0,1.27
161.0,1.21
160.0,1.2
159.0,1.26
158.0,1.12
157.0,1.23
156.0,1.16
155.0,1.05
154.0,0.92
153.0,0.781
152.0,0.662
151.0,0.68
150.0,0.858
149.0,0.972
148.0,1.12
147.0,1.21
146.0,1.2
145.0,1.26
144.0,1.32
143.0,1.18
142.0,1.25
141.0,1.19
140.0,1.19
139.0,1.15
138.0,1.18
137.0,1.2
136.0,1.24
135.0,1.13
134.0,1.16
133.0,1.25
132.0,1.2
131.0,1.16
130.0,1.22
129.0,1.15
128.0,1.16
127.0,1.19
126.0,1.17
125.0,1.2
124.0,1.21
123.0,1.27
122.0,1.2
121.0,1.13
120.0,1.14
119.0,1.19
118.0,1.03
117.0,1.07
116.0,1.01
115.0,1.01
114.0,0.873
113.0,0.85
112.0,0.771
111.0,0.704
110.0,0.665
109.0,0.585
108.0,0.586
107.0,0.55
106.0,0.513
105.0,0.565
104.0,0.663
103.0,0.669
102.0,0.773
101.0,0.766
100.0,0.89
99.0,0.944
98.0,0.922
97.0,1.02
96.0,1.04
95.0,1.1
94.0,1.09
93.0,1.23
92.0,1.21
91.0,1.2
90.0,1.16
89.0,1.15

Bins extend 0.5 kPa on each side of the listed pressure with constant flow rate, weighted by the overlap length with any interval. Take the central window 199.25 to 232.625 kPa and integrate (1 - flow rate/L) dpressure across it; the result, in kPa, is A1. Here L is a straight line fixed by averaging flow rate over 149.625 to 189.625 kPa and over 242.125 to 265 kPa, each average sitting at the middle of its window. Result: -1.4 kPa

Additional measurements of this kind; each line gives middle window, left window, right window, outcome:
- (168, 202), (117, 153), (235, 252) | 4.7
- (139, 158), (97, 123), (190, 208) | -4.9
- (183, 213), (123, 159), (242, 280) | 6.2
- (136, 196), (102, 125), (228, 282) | -4.8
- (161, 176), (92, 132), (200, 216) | -1.9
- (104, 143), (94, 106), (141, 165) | -2.5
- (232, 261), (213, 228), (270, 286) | 2.5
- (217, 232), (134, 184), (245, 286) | -0.7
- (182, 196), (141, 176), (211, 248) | 4.2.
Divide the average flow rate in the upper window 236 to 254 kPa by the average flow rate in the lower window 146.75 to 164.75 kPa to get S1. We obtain 1.07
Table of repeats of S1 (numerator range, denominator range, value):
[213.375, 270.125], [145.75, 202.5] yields 1.20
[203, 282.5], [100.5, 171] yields 1.16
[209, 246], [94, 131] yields 1.28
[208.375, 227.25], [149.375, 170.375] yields 1.16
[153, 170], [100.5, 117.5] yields 1.58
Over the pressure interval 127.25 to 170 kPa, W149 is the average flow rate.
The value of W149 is 1.15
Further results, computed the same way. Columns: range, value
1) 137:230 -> 1.11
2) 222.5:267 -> 1.2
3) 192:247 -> 1.11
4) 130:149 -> 1.19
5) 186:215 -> 0.949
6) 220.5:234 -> 1.25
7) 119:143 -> 1.19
